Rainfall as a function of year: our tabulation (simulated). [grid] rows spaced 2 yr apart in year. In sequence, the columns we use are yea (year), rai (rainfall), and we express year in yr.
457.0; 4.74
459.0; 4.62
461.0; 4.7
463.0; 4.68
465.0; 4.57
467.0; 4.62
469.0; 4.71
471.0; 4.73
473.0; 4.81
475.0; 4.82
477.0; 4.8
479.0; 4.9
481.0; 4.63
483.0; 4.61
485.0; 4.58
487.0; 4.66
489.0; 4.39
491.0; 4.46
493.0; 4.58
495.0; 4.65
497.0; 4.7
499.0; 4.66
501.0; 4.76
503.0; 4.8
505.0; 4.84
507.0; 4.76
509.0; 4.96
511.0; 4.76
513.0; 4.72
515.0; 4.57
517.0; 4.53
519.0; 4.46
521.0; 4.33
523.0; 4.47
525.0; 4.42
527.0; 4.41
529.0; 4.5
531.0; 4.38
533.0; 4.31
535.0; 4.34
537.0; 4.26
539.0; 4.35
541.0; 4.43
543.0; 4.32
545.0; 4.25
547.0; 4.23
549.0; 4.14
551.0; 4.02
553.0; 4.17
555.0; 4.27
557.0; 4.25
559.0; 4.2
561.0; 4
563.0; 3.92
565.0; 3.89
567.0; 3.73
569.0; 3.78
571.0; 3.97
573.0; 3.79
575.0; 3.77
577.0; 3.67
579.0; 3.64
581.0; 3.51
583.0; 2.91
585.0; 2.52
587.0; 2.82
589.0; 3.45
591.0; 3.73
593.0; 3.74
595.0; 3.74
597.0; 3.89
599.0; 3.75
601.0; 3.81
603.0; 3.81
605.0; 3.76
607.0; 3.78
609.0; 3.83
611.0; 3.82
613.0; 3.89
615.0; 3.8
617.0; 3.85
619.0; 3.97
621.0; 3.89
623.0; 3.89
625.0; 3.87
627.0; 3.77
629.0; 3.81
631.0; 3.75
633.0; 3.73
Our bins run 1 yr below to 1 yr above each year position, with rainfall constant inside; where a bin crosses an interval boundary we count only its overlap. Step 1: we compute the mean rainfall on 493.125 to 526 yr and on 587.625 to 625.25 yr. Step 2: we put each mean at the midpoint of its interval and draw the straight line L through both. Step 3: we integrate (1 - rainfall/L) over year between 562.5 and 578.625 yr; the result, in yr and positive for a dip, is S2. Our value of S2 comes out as 1.19 yr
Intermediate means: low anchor 4.65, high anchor 3.79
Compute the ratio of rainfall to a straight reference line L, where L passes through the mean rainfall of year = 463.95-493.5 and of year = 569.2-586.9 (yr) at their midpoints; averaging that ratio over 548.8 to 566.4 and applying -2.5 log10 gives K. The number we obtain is -0.11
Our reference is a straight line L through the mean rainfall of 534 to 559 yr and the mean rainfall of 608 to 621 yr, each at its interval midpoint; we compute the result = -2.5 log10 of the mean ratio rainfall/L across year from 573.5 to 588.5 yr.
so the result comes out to 0.23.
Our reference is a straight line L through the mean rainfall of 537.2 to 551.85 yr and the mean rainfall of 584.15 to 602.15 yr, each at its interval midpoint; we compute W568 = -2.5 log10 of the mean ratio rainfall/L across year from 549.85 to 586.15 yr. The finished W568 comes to 0.04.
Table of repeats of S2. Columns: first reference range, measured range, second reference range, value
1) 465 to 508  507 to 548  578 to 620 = -1.5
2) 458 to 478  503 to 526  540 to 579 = -1.4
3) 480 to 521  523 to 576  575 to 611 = -1.2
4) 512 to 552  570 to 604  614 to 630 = 4.2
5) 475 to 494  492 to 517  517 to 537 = -1.1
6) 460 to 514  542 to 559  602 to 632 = 0.3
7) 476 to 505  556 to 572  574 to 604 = -0.7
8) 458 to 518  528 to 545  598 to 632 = 0.0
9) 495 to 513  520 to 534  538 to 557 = 0.3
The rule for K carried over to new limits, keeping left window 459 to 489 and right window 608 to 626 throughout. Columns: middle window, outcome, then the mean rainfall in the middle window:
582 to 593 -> 0.27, 3.15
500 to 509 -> -0.07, 4.81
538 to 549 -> 0.00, 4.3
